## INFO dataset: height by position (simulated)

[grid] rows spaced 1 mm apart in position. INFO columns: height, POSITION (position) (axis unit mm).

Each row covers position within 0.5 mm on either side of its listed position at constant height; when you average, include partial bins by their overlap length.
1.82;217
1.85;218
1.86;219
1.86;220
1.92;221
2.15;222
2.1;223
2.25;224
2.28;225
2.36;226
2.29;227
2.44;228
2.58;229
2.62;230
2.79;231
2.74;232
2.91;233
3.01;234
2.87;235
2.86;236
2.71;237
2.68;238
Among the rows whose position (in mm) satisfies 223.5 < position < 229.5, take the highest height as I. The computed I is 2.58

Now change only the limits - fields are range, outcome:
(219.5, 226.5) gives 2.36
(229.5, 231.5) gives 2.79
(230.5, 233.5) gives 2.91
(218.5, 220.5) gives 1.86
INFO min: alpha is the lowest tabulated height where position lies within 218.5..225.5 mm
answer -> 1.86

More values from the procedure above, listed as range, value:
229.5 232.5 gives 2.62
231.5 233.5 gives 2.74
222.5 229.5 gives 2.1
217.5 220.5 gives 1.85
